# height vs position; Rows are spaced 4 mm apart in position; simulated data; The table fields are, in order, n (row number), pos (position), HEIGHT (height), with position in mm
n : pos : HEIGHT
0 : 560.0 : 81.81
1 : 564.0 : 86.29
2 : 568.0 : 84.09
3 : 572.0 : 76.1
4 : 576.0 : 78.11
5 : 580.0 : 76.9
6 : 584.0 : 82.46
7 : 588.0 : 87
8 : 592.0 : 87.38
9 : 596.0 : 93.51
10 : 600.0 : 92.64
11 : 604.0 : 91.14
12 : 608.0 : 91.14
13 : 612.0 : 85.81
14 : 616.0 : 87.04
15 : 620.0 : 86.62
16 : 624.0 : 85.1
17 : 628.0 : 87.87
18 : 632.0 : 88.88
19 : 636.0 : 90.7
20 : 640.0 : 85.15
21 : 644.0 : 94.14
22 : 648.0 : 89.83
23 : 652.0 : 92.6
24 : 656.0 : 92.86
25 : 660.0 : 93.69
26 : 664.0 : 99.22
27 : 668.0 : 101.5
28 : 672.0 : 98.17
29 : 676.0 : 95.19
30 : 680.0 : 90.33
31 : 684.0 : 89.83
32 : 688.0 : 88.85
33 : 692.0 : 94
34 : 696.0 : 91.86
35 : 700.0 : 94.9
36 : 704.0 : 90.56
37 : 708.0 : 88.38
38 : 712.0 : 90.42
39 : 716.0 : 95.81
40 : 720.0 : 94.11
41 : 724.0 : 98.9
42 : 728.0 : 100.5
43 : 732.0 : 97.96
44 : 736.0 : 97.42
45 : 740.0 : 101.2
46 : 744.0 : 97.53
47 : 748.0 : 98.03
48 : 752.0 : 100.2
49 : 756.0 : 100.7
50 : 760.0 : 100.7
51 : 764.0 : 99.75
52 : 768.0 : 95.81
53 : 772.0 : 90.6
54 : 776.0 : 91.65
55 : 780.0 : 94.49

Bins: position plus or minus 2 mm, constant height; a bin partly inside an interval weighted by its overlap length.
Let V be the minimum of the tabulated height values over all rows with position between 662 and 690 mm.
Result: 88.85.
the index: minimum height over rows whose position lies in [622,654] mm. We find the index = 85.1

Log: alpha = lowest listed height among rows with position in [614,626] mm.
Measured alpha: 85.1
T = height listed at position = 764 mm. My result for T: 99.75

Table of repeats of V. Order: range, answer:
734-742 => 97.42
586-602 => 87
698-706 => 90.56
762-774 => 90.6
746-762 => 98.03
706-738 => 88.38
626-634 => 87.87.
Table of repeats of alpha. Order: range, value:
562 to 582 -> 76.1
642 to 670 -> 89.83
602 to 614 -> 85.81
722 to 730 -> 98.9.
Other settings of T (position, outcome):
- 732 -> 97.96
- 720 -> 94.11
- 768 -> 95.81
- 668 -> 101.5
